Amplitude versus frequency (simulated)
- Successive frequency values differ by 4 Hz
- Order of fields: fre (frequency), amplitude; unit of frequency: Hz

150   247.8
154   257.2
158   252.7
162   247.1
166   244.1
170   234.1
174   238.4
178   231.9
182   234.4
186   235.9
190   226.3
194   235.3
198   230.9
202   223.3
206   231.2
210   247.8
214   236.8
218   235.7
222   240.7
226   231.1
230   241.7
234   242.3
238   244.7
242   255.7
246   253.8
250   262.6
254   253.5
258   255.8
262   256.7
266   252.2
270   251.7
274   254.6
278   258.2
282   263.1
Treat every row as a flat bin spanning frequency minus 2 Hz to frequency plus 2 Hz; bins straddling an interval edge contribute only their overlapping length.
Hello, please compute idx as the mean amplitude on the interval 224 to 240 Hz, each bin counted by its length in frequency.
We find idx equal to 240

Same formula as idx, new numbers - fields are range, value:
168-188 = 235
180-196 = 233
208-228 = 238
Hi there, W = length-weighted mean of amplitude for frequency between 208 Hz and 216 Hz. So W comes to 242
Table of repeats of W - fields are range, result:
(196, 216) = 234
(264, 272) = 252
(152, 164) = 252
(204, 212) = 240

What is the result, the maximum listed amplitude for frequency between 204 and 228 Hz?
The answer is 247.8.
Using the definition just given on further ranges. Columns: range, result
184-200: 235.9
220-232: 241.7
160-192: 247.1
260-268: 256.7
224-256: 262.6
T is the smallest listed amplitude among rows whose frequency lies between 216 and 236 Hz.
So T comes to 231.1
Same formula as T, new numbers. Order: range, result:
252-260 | 253.5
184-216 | 223.3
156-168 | 244.1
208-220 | 235.7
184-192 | 226.3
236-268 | 244.7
